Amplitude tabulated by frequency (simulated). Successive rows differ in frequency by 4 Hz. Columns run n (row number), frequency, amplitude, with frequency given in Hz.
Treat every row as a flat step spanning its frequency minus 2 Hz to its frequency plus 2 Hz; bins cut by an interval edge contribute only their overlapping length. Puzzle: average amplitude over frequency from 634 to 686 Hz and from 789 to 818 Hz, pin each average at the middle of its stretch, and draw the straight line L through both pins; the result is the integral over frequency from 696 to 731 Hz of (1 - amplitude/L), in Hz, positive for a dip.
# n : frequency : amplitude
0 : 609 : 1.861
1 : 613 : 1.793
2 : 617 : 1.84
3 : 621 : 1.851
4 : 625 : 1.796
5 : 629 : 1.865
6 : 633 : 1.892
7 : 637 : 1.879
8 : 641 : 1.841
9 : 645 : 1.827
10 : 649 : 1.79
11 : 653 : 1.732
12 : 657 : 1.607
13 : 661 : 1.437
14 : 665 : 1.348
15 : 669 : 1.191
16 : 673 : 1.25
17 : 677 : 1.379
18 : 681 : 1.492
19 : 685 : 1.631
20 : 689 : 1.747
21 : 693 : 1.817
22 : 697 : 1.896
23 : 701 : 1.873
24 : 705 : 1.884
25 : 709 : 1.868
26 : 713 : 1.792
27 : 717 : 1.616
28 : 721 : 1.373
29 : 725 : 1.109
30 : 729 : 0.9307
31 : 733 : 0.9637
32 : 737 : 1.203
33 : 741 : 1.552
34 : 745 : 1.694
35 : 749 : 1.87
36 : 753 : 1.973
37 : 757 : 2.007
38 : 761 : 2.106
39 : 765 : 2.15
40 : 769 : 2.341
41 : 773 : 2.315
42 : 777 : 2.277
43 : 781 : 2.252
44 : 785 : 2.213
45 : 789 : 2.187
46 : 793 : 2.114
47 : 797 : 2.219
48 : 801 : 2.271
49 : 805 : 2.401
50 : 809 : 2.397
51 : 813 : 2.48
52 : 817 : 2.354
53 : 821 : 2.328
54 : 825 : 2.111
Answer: 4.8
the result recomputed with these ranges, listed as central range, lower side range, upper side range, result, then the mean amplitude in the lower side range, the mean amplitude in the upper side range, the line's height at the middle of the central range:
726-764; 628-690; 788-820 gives 8.33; 1.61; 2.31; 2.02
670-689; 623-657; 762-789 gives 4.75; 1.81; 2.25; 1.94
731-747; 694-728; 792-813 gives 4.38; 1.66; 2.31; 1.86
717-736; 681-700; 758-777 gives 7.82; 1.75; 2.22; 1.97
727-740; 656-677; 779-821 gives 5.38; 1.36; 2.29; 1.83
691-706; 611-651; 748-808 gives 0.99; 1.84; 2.19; 2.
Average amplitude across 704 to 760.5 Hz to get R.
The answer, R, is 1.57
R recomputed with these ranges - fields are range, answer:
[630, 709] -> 1.67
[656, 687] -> 1.41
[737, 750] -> 1.62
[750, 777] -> 2.15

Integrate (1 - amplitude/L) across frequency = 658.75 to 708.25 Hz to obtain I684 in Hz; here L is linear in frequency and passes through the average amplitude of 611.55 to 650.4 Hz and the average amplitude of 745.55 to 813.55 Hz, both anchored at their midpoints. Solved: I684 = 9.6 Hz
